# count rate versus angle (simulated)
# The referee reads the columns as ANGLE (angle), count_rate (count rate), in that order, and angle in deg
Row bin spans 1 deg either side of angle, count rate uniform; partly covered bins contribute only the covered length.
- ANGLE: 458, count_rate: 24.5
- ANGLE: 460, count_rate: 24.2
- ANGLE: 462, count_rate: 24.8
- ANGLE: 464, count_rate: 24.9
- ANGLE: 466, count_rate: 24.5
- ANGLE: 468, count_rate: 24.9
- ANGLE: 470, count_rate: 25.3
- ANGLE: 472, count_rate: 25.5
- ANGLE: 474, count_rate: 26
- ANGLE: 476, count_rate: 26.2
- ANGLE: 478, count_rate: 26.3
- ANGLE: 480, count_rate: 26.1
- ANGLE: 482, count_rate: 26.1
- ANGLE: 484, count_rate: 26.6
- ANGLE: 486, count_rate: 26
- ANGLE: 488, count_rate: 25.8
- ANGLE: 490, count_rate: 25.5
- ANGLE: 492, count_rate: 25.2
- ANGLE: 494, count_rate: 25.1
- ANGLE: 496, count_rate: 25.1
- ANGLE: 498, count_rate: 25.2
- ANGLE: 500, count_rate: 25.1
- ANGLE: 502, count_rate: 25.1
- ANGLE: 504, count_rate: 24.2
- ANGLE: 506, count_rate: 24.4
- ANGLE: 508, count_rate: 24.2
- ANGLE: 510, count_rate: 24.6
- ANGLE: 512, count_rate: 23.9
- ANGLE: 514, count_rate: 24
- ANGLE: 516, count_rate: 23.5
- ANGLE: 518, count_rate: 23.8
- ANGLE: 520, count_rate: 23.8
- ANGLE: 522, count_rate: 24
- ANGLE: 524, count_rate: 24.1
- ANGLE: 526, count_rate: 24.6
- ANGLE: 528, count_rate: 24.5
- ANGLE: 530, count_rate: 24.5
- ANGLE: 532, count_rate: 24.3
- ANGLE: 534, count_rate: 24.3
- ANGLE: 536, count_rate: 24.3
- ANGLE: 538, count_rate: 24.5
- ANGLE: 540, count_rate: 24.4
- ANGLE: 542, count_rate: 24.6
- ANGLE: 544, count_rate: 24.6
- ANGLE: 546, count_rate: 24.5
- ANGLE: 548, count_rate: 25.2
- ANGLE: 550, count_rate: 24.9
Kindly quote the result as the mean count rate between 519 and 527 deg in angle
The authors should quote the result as 24.1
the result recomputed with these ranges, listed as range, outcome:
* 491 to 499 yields 25.2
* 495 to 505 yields 24.9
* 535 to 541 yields 24.4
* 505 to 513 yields 24.3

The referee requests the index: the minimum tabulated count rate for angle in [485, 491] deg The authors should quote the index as 25.5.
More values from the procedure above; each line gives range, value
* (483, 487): 26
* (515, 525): 23.5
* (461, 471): 24.5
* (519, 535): 23.8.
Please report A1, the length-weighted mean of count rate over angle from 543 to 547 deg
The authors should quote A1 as 24.6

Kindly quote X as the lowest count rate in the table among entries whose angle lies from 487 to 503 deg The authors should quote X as 25.1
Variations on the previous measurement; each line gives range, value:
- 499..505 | 24.2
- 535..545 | 24.3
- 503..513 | 23.9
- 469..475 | 25.3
